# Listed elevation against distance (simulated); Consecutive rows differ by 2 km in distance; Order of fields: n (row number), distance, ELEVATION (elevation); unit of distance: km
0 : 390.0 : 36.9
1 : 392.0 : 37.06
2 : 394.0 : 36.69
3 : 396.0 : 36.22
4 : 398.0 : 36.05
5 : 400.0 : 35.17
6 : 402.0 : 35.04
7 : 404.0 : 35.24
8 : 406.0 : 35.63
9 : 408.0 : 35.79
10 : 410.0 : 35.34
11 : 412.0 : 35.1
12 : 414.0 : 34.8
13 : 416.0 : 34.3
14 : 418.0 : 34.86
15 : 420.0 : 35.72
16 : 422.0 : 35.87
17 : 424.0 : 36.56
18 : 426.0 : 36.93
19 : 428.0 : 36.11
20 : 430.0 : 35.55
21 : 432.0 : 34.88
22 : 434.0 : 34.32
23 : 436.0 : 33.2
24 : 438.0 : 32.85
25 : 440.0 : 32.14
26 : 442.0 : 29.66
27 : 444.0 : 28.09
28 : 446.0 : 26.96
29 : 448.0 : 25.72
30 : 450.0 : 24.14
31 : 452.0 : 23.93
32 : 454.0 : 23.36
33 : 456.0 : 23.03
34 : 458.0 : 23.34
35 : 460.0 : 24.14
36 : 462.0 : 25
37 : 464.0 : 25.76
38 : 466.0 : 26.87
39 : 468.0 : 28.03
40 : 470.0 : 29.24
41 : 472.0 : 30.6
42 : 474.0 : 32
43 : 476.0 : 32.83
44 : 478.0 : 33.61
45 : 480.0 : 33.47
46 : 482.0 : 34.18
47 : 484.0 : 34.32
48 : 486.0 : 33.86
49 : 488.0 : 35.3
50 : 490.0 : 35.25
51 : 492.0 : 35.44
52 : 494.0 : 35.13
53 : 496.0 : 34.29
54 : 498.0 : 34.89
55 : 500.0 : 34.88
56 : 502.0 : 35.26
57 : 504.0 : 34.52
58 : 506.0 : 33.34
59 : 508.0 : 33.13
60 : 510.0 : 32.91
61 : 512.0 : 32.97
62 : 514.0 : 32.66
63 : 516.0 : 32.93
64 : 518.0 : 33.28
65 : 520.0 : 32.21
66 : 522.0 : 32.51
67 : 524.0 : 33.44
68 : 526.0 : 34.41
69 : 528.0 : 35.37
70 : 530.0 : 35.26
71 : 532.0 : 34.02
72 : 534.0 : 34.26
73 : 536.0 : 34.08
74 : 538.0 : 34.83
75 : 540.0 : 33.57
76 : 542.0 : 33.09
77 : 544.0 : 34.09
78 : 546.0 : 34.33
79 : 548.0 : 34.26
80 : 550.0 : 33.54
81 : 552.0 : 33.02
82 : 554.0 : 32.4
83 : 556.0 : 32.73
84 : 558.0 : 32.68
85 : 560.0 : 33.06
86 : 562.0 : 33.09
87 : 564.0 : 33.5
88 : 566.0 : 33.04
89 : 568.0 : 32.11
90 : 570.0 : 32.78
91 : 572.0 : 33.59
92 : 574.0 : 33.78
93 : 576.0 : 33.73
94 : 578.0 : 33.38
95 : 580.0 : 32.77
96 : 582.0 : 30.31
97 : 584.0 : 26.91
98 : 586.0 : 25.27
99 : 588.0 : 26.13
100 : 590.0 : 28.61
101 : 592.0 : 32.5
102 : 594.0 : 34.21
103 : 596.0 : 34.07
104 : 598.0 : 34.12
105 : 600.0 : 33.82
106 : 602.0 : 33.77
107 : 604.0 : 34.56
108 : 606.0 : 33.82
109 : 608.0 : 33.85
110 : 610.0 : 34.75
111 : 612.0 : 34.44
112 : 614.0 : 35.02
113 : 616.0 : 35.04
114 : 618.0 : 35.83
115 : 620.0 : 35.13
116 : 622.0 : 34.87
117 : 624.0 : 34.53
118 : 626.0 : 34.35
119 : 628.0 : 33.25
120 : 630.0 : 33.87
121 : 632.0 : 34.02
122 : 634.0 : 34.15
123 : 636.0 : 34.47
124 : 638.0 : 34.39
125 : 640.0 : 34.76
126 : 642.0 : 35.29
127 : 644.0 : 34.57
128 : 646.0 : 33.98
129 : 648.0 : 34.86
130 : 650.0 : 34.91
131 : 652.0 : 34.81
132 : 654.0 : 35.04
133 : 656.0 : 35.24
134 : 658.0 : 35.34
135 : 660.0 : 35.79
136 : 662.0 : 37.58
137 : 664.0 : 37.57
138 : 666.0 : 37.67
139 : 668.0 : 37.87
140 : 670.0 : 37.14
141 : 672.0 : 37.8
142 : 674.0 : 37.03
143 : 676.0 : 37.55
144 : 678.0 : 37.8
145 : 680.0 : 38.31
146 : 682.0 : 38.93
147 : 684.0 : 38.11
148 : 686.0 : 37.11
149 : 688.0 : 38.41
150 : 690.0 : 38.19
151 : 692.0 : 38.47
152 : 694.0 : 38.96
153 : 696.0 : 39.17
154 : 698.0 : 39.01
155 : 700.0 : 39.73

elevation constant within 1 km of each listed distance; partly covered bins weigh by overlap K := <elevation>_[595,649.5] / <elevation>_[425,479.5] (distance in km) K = 1.17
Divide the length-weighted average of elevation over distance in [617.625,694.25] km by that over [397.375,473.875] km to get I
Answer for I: 1.2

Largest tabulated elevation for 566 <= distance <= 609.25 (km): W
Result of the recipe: 34.56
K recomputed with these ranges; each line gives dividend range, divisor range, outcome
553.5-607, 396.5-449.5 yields 0.95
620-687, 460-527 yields 1.10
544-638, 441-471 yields 1.28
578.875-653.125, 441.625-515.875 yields 1.09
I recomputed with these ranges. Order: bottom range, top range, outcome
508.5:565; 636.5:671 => 1.06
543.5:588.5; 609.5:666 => 1.08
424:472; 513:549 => 1.16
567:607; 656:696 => 1.18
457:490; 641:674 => 1.19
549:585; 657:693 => 1.15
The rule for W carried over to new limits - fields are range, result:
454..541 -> 35.44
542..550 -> 34.33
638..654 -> 35.29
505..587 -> 35.37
